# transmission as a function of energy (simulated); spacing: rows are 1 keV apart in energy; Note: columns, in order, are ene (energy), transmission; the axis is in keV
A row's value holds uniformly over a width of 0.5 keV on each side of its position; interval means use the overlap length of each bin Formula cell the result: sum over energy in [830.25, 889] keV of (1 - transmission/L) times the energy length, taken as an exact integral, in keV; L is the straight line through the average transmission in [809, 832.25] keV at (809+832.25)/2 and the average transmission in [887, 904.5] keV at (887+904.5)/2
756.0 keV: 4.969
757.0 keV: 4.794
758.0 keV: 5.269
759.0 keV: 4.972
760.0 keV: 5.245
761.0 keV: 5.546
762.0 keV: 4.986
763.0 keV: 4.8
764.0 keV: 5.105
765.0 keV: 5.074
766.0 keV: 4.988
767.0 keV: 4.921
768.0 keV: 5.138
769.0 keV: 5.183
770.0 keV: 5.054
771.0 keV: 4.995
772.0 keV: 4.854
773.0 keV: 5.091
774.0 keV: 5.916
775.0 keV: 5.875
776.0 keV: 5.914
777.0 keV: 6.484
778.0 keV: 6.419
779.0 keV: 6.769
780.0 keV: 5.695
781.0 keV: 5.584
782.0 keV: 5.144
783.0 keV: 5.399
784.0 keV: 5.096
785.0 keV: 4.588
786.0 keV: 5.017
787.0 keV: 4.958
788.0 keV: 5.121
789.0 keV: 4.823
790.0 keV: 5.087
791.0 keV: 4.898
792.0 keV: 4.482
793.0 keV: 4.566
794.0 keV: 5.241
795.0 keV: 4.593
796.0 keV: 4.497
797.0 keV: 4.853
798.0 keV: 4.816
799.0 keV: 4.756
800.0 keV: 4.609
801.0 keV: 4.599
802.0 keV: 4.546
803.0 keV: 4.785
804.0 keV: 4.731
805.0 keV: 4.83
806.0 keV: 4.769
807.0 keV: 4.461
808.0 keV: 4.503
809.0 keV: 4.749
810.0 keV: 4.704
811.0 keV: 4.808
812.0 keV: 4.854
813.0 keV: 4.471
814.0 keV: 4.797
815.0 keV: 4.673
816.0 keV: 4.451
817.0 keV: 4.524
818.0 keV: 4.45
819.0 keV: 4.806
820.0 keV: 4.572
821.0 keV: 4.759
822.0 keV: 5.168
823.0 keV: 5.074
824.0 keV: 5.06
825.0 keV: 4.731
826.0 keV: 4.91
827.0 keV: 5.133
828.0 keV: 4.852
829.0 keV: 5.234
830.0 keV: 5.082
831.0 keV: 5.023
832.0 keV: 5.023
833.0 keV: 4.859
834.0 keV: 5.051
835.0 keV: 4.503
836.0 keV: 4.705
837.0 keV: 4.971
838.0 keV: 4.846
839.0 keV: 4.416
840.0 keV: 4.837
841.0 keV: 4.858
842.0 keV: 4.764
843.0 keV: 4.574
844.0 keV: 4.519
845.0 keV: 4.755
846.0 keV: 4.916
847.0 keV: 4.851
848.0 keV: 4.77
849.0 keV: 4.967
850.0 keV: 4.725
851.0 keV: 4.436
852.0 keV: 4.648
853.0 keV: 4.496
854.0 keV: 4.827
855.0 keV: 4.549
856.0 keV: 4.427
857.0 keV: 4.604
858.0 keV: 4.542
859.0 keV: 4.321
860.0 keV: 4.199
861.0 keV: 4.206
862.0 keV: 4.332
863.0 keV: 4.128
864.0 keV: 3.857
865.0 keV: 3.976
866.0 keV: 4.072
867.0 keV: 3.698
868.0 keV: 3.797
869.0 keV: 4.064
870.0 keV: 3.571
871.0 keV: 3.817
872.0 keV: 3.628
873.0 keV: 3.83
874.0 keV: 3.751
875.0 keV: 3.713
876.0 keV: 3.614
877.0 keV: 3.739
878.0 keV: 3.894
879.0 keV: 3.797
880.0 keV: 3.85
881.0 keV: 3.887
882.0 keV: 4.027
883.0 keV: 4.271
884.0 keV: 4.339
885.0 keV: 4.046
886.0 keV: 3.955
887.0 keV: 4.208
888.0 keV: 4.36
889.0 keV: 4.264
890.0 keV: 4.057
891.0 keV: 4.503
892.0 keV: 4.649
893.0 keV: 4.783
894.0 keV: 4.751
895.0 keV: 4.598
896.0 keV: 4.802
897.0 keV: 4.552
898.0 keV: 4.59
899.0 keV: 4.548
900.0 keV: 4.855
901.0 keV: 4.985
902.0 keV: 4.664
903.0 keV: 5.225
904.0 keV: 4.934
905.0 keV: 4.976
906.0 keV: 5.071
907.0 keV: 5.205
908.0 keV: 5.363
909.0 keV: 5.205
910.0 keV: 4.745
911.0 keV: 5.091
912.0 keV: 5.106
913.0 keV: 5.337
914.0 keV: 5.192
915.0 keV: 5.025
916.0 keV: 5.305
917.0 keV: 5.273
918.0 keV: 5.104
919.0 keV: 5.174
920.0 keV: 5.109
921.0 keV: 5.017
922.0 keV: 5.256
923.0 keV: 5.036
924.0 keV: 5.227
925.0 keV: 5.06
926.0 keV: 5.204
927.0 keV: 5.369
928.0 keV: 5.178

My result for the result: 4.9 keV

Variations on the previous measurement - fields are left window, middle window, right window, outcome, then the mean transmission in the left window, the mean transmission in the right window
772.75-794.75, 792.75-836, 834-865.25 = 1.8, 5.37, 4.58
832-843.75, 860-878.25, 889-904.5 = 3.3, 4.77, 4.69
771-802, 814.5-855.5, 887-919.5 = 2.1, 5.18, 4.87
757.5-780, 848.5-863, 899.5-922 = 2.0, 5.4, 5.09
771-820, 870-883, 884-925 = 2.9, 4.99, 4.85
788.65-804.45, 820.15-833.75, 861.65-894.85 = -1.5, 4.74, 4.04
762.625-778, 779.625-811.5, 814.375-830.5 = 1.5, 5.33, 4.84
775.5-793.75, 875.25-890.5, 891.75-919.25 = 3.1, 5.33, 4.97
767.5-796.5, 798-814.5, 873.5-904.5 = 1.2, 5.26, 4.33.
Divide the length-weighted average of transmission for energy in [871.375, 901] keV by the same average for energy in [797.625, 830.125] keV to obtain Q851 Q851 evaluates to 0.88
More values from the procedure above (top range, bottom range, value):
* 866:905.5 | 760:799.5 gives 0.82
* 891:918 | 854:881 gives 1.23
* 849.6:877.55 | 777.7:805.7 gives 0.82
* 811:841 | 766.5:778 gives 0.89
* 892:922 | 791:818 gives 1.07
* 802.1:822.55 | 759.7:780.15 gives 0.86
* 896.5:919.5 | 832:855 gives 1.06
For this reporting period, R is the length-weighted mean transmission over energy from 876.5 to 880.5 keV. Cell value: 3.82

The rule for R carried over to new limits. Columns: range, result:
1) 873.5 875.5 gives 3.73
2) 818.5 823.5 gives 4.88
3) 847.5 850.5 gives 4.82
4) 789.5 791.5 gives 4.99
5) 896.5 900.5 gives 4.64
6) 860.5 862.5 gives 4.27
